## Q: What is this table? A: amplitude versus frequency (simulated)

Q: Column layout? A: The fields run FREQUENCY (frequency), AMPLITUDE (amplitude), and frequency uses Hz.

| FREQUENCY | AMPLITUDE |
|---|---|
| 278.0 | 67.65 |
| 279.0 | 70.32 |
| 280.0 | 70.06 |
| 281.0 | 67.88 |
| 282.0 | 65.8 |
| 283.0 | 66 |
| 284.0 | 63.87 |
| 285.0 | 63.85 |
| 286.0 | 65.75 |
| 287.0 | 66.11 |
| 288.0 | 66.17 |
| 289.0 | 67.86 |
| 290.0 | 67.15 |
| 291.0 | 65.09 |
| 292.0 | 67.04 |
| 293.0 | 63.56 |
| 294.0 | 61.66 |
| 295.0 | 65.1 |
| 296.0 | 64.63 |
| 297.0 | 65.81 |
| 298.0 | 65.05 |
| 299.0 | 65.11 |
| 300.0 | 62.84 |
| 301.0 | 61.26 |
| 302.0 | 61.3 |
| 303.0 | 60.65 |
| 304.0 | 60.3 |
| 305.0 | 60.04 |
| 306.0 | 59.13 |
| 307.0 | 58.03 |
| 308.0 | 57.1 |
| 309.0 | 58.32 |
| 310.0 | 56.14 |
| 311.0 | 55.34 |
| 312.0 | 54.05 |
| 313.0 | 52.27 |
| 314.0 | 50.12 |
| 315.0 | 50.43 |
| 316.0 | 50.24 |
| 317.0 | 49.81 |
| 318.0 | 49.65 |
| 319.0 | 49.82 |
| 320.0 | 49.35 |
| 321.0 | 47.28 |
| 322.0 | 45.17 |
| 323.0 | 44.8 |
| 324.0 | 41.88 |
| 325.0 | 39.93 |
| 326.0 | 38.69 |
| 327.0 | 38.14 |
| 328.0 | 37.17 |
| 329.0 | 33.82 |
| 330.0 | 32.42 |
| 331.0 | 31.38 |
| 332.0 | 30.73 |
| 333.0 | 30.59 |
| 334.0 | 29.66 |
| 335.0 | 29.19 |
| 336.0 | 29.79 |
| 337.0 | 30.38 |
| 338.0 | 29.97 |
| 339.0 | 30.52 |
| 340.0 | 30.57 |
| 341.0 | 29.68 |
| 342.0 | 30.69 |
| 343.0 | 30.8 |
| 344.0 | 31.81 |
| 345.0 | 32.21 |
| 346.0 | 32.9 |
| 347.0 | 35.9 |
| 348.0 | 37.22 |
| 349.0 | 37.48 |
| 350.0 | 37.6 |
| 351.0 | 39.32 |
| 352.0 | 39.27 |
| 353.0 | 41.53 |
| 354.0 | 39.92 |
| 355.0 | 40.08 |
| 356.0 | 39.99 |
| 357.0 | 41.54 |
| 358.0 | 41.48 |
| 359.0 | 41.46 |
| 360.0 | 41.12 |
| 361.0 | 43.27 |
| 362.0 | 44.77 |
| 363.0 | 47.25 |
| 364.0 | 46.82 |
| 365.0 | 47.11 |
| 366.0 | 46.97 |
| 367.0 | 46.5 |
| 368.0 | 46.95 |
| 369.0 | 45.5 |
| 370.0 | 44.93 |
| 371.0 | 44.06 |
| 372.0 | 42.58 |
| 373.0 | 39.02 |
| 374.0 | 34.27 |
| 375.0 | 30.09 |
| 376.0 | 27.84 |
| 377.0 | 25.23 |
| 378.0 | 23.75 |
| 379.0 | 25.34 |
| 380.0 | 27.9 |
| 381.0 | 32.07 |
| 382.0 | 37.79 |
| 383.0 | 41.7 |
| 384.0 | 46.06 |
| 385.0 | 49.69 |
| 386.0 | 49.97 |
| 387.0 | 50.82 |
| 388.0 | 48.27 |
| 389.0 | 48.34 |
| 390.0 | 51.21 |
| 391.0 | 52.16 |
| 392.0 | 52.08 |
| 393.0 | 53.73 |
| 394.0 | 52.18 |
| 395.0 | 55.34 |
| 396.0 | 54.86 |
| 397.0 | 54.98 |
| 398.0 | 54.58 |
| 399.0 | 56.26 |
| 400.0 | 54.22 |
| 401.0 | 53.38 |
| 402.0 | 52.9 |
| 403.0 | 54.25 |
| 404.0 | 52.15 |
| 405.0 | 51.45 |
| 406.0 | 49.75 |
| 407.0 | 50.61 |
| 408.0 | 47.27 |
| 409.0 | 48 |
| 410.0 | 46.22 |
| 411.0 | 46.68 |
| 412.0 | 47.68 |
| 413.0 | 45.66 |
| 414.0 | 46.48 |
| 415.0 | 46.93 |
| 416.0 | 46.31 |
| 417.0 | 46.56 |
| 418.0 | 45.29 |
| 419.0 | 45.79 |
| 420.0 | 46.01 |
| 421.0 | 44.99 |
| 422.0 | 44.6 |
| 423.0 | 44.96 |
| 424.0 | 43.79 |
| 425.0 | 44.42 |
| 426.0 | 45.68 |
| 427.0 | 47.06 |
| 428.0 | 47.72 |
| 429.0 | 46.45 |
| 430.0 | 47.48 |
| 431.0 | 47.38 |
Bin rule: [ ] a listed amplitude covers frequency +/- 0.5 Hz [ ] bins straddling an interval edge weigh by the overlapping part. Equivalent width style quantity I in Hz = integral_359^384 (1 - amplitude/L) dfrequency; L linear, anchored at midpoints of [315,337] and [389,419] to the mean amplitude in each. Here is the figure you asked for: 3.7 Hz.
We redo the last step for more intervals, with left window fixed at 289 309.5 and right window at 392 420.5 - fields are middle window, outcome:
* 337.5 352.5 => 6.2 Hz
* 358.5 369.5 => 2.0 Hz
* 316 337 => 7.2 Hz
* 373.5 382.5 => 4.1 Hz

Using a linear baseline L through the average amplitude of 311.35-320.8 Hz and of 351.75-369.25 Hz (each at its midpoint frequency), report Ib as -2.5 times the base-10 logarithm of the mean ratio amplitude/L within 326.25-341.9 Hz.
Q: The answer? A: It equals 0.44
